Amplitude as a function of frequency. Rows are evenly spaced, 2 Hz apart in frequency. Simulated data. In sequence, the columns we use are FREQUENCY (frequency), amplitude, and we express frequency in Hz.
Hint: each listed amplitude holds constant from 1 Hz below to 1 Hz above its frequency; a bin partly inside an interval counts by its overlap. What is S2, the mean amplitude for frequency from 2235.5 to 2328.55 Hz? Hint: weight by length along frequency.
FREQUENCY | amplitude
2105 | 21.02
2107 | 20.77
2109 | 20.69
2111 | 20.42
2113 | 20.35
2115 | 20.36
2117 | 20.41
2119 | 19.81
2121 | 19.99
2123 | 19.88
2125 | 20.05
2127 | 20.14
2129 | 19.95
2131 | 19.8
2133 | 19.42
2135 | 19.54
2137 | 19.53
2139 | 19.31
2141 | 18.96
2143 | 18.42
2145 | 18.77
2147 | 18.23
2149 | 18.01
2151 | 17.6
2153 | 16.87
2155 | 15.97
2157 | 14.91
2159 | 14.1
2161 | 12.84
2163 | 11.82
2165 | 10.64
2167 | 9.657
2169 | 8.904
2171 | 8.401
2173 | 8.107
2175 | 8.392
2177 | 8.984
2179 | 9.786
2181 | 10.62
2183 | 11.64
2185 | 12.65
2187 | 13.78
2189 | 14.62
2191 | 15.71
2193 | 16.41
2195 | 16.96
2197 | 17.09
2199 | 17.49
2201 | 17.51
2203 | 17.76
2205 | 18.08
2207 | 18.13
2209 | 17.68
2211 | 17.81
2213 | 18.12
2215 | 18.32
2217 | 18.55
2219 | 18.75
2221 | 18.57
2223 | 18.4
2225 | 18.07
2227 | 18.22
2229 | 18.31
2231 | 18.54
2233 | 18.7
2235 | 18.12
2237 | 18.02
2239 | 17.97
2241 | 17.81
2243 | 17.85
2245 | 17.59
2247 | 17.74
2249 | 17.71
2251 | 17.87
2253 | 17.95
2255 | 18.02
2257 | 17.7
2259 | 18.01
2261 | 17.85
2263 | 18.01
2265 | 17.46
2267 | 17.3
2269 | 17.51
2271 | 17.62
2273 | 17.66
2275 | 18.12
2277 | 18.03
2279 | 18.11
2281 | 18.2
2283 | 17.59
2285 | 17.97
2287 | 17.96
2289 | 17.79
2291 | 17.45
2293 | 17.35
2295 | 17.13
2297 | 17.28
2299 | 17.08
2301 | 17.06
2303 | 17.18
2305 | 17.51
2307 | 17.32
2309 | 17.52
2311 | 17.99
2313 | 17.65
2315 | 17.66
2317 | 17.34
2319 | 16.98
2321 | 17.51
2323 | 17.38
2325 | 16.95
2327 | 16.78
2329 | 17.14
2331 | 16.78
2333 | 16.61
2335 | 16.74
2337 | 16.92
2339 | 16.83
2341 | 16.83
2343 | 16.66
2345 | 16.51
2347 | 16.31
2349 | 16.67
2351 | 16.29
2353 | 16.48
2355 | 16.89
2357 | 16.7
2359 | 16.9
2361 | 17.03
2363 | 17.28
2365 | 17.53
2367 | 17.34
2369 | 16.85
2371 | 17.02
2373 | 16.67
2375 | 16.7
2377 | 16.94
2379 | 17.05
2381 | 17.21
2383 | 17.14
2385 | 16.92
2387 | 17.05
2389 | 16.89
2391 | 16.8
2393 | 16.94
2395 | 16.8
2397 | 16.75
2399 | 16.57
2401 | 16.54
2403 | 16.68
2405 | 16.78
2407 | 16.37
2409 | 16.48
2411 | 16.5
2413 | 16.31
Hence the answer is 17.6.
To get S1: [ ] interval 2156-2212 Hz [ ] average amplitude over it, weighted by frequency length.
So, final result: 13.6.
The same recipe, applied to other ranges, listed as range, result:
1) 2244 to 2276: 17.8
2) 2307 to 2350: 17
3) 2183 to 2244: 17.4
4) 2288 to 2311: 17.4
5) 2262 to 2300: 17.7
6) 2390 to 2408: 16.7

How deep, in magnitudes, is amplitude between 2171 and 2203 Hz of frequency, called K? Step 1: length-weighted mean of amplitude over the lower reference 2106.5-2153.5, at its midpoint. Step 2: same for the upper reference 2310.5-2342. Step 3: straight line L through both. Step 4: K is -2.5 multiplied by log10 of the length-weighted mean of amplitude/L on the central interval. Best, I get 0.374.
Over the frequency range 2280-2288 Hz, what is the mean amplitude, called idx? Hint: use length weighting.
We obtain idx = 17.9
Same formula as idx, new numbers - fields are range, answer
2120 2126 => 20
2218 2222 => 18.7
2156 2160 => 14.5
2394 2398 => 16.8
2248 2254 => 17.8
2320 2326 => 17.3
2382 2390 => 17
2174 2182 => 9.45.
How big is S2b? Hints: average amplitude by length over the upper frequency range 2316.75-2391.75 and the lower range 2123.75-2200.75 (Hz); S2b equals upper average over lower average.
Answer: 1.12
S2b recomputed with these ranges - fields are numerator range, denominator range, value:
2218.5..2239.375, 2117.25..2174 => 1.11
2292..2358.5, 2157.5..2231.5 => 1.15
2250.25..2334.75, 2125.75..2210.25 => 1.14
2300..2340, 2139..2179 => 1.25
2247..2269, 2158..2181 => 1.75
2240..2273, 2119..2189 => 1.17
